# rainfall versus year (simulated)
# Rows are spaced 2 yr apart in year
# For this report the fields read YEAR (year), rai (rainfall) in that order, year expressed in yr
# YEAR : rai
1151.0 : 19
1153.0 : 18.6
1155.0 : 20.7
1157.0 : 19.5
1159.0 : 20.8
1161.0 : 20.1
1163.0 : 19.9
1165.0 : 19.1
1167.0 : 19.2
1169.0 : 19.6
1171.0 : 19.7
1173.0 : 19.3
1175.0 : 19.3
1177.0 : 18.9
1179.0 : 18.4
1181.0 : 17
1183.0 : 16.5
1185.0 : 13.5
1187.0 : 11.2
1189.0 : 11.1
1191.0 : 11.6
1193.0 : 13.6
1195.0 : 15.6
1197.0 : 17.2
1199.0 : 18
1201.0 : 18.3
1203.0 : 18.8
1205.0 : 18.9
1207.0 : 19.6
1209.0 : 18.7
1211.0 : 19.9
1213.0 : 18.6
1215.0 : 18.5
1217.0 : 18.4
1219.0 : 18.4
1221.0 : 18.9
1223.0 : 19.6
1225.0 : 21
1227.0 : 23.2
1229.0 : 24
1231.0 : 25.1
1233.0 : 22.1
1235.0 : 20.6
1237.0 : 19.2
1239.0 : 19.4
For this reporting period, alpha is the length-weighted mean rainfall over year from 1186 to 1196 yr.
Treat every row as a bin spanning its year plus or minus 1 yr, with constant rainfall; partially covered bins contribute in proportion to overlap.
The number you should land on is 12.6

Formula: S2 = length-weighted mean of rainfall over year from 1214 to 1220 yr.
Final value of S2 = 18.4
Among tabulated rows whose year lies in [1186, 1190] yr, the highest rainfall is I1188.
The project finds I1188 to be 11.2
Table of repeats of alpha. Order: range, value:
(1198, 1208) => 18.7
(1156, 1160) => 20.1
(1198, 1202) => 18.1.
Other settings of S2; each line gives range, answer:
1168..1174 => 19.5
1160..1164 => 20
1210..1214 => 19.2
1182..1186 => 15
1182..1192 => 12.8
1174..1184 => 18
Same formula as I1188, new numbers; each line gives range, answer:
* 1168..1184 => 19.7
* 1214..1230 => 24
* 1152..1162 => 20.8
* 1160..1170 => 20.1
